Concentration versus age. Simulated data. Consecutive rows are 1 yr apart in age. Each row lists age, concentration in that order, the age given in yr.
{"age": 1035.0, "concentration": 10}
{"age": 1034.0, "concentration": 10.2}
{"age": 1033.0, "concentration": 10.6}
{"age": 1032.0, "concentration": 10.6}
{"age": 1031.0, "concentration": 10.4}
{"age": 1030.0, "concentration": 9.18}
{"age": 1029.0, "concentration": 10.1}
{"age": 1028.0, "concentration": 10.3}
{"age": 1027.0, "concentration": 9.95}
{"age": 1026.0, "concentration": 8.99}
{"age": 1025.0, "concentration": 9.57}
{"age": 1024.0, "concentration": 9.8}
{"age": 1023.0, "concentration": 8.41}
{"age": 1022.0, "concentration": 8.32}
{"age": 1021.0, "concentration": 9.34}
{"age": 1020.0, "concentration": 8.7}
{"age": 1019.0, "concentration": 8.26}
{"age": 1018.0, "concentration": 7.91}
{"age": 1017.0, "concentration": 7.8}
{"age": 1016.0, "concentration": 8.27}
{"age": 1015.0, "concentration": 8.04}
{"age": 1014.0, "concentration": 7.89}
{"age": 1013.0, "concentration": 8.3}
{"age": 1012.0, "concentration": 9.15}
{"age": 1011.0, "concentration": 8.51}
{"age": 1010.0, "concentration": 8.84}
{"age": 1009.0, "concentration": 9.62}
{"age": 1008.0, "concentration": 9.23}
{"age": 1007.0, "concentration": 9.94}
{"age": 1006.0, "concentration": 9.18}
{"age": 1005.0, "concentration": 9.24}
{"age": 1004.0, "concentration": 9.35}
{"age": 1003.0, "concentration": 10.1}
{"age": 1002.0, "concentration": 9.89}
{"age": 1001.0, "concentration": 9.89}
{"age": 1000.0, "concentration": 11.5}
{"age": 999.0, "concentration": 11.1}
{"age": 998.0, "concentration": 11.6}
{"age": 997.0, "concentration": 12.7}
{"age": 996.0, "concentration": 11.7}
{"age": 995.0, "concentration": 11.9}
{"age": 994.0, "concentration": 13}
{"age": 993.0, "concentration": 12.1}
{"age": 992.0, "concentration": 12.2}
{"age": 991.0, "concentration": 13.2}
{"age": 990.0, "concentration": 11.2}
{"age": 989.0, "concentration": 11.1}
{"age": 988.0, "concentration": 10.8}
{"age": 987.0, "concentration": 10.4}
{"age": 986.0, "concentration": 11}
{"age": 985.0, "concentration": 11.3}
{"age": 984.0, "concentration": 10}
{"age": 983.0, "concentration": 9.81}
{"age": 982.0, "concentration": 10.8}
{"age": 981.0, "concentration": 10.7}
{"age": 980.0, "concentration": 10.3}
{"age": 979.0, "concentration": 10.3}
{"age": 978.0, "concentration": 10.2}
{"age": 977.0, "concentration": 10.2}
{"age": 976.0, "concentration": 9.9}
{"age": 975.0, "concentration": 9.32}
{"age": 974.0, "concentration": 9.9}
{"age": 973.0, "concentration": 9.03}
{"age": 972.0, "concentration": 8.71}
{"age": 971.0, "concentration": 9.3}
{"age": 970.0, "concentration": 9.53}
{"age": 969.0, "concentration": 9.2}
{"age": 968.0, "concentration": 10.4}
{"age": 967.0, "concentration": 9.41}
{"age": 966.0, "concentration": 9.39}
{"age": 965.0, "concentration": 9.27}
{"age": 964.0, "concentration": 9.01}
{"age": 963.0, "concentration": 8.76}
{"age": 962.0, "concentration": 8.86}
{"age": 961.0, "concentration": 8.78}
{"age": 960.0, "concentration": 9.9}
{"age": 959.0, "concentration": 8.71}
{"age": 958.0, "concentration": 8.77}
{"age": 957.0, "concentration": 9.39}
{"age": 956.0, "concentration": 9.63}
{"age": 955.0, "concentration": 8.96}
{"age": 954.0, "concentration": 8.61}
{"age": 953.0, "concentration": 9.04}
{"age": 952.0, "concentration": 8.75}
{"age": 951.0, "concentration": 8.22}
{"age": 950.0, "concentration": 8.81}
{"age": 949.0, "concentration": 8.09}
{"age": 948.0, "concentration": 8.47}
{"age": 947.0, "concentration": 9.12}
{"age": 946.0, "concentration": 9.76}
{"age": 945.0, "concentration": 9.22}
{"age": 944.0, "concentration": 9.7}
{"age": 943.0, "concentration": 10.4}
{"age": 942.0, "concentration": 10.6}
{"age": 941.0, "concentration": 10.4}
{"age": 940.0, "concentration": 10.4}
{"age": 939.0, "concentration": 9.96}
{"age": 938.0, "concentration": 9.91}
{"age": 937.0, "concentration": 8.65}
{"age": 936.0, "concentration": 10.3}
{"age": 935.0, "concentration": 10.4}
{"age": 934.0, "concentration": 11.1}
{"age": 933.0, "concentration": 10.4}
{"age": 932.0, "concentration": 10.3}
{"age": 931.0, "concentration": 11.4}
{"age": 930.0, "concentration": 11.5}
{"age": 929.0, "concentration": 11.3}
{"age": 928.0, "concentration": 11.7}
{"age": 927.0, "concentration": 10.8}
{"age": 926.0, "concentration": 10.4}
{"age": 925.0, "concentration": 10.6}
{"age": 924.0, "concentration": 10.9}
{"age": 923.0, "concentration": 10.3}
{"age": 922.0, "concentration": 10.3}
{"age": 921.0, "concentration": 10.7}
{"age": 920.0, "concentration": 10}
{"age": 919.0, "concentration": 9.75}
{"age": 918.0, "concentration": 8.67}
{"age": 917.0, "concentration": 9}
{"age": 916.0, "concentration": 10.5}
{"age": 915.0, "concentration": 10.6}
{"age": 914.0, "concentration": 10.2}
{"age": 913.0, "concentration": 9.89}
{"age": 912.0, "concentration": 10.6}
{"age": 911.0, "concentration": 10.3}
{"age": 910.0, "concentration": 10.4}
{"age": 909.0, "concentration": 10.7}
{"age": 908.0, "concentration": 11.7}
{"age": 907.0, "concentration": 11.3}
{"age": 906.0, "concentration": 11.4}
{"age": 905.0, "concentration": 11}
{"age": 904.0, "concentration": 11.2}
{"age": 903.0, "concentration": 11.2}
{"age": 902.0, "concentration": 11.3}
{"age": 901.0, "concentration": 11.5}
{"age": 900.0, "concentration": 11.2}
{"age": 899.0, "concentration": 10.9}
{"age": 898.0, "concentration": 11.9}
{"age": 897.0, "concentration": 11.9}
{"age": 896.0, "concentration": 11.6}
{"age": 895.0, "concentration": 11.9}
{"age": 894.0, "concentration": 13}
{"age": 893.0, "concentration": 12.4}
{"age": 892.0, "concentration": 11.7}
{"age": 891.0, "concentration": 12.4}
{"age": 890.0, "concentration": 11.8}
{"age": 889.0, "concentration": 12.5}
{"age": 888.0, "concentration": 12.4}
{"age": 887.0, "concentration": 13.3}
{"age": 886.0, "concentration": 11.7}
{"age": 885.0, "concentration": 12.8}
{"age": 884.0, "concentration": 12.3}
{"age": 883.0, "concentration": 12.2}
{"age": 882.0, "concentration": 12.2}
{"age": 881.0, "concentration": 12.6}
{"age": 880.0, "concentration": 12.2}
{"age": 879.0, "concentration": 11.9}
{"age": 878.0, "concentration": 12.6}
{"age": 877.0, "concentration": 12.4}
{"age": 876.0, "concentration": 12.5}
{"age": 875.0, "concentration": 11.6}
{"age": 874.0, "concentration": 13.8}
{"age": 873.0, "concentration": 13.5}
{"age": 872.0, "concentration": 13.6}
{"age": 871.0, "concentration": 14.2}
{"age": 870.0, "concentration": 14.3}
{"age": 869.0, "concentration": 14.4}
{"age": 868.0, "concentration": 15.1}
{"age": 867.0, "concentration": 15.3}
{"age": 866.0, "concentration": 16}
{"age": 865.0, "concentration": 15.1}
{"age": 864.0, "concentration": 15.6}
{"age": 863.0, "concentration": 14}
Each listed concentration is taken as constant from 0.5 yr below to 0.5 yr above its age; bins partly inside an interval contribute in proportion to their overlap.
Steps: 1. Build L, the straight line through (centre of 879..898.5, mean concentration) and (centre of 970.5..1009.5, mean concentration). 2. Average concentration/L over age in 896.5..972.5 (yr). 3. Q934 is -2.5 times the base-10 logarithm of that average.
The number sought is 0.15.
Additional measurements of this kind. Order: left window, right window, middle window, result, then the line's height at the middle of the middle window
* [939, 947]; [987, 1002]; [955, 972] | 0.15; 10.6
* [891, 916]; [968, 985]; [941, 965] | 0.13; 10.3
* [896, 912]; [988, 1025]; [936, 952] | 0.13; 10.7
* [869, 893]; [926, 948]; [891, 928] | 0.05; 11.5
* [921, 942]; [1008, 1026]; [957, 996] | -0.07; 9.56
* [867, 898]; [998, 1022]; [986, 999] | -0.22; 9.66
